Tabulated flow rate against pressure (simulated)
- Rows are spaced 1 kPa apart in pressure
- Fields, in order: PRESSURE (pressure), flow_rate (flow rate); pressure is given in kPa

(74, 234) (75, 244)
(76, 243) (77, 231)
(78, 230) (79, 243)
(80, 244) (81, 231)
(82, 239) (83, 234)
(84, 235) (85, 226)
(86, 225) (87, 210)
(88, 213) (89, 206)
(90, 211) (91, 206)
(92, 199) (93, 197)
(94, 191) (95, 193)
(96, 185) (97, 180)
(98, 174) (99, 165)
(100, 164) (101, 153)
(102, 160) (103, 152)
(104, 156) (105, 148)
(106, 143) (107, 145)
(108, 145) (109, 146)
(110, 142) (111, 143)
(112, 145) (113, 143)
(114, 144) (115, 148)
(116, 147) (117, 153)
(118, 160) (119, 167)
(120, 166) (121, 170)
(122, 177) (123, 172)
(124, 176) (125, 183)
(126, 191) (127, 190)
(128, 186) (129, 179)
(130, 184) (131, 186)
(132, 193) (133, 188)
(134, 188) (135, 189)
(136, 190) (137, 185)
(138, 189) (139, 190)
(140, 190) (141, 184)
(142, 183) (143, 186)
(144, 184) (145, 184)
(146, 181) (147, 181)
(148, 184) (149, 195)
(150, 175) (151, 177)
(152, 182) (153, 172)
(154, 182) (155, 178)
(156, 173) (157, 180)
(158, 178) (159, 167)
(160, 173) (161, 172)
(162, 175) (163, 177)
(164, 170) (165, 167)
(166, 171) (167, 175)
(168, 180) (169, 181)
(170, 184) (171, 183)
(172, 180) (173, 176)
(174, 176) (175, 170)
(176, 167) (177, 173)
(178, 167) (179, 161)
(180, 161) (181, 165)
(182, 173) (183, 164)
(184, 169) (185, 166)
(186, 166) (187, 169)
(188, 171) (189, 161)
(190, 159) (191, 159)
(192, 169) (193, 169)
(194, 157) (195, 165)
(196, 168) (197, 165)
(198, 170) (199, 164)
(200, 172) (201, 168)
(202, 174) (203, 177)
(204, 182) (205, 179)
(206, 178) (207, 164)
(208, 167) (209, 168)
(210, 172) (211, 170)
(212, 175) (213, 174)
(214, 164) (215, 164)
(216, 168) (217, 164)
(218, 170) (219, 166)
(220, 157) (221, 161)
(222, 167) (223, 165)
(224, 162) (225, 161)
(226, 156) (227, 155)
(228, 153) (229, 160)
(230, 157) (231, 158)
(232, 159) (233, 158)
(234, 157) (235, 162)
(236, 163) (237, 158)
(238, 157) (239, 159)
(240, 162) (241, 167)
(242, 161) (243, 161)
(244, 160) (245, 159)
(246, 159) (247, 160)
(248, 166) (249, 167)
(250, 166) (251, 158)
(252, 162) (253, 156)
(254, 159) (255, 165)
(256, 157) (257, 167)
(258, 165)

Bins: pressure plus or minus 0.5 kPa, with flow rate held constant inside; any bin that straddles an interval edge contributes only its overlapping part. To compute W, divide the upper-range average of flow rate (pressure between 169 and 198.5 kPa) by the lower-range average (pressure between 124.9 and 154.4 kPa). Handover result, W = 0.9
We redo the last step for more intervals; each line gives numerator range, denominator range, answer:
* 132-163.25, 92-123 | 1.13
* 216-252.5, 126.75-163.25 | 0.88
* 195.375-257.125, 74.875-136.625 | 0.89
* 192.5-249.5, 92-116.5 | 1.03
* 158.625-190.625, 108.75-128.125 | 1.05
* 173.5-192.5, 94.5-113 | 1.06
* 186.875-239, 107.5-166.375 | 0.95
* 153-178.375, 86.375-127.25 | 1.03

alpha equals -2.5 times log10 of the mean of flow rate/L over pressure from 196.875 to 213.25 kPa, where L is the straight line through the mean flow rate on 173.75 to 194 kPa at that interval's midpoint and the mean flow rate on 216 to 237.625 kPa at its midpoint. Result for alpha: -0.05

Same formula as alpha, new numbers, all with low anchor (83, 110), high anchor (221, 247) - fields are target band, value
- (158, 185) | -0.01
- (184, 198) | 0.01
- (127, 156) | -0.06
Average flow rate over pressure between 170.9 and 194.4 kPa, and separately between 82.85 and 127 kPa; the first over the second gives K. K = 1.0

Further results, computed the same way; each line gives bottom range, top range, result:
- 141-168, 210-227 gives 0.93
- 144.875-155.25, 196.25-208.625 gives 0.95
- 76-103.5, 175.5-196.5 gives 0.81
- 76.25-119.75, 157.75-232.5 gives 0.92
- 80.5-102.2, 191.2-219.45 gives 0.84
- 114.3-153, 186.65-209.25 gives 0.94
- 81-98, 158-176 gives 0.84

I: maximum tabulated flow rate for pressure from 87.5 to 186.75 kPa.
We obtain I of 213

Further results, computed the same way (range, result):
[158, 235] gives 184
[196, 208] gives 182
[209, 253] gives 175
